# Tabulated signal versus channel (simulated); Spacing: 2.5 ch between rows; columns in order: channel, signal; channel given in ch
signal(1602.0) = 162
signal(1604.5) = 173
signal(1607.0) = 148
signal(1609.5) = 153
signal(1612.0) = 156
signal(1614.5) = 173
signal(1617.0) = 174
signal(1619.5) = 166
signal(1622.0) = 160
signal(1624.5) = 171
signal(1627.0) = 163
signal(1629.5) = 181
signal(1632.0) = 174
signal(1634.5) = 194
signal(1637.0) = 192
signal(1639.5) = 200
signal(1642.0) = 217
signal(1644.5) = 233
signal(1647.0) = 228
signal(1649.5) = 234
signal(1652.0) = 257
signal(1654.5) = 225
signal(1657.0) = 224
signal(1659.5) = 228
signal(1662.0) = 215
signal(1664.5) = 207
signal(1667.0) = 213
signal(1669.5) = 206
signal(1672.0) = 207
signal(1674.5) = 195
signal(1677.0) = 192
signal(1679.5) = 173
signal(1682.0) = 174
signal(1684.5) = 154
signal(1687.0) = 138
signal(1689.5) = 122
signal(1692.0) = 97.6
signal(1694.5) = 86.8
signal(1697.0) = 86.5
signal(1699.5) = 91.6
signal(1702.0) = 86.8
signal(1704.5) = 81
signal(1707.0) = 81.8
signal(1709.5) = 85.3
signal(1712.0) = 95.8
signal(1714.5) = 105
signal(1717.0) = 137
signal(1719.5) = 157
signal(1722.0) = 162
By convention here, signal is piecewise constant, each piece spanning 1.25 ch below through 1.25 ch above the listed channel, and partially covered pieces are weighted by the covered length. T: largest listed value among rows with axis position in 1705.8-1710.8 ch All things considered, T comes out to 85.3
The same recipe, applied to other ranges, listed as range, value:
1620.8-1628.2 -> 171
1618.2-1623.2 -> 166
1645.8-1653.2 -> 257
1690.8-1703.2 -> 97.6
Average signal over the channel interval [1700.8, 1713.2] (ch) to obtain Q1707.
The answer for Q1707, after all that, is 86.1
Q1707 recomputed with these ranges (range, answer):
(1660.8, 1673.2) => 210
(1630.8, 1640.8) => 190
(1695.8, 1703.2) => 88.3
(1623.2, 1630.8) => 172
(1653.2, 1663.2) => 223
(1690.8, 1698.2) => 90.3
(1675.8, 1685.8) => 173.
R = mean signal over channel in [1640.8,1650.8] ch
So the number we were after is 228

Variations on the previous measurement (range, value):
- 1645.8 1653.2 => 240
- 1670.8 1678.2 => 198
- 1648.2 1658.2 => 235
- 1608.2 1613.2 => 154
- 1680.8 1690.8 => 147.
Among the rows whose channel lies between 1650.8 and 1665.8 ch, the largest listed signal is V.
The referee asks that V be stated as 257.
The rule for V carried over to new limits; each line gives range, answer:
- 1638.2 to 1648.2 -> 233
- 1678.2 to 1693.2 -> 174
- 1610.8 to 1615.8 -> 173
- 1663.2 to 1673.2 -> 213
